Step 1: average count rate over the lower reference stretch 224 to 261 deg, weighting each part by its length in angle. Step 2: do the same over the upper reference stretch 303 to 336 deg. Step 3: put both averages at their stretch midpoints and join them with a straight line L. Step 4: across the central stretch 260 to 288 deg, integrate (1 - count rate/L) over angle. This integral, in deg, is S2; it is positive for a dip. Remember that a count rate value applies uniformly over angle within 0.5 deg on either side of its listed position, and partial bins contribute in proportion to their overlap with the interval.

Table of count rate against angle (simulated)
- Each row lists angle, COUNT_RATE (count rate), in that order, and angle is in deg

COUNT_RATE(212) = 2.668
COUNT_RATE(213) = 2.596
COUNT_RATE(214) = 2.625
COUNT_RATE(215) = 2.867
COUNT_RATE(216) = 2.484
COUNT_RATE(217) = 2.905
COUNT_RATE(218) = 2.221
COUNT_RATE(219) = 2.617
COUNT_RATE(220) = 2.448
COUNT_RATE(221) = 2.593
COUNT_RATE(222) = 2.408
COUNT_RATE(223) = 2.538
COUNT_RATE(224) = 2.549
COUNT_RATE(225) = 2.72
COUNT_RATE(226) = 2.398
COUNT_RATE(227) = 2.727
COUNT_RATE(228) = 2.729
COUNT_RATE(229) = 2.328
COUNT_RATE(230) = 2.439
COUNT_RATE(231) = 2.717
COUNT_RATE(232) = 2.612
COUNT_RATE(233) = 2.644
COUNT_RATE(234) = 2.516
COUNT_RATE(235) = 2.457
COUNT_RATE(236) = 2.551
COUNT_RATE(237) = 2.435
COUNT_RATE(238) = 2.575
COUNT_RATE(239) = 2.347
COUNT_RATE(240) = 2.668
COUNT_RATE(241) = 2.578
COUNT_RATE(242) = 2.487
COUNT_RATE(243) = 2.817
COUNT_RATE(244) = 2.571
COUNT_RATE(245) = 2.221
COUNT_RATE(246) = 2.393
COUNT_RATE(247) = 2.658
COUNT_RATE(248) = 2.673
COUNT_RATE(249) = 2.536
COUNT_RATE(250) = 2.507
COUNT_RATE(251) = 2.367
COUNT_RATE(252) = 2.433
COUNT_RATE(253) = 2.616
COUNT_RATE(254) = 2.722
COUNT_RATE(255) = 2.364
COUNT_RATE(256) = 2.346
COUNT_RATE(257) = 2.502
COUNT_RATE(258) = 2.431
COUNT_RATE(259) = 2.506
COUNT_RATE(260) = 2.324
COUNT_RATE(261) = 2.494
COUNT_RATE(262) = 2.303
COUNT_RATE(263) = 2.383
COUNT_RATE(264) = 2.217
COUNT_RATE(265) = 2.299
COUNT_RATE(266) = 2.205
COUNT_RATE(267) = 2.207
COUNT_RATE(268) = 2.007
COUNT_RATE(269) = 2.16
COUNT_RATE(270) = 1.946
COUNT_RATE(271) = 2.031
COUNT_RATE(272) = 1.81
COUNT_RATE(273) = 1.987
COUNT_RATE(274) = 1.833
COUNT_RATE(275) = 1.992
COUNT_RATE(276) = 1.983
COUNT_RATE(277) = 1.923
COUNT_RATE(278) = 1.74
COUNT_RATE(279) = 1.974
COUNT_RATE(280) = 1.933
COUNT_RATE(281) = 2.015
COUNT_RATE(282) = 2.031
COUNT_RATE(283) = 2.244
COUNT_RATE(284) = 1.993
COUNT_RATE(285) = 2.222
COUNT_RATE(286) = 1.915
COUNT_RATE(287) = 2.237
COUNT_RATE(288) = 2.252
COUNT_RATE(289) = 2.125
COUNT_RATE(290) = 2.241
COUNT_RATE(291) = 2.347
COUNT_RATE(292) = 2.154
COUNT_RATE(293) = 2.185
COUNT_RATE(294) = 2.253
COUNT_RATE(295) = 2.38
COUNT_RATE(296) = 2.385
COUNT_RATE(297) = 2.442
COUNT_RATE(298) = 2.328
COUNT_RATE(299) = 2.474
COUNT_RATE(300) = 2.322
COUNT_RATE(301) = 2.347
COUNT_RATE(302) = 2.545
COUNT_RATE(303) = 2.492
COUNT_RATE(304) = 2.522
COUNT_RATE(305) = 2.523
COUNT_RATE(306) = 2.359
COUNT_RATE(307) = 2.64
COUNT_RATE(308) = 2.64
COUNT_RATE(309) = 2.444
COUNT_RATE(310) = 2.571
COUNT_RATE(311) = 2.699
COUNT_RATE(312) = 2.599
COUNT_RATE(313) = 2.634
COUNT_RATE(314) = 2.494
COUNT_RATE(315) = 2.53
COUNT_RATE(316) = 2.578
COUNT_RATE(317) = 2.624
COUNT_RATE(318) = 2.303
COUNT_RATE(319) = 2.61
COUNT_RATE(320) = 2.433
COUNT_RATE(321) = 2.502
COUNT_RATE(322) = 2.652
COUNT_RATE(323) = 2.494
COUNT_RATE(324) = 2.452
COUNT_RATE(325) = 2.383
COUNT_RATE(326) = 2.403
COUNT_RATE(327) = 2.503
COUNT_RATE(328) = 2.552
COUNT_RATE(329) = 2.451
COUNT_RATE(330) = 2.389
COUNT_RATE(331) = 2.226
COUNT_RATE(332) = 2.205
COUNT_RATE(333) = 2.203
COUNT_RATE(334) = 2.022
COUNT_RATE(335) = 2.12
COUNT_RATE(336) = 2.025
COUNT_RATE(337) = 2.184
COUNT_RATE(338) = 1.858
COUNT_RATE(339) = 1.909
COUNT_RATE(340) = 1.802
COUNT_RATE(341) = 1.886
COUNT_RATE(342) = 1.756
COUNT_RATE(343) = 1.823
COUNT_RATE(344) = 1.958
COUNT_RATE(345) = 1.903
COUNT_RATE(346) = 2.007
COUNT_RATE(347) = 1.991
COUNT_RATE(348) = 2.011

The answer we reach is 4.6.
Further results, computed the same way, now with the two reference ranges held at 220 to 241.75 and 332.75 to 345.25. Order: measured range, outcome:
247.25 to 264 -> -0.4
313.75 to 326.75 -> -2.8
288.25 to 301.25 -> -0.6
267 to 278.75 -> 1.8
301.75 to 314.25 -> -2.5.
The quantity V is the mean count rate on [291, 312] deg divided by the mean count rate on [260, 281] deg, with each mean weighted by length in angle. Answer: 1.17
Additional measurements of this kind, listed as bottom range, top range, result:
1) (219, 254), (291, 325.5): 0.97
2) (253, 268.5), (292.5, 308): 1.02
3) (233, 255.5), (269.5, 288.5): 0.79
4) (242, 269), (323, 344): 0.89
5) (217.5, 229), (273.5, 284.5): 0.78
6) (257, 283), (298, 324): 1.19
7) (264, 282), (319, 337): 1.17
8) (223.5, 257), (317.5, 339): 0.92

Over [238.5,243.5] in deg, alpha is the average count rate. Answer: 2.58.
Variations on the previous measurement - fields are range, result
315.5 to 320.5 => 2.51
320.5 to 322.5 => 2.58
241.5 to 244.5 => 2.62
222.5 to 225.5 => 2.6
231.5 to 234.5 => 2.59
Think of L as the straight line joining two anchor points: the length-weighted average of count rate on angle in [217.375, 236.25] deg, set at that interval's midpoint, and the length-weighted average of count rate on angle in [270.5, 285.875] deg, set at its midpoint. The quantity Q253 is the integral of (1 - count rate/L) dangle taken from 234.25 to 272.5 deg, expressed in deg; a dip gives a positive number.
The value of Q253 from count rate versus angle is -2.5 deg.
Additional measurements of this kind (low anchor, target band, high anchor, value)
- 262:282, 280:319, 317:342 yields -3.9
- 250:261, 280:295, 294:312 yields 1.9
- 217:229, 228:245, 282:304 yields -0.3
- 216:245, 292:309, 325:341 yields -0.9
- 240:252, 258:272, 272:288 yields 0.1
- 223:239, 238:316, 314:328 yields 6.1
